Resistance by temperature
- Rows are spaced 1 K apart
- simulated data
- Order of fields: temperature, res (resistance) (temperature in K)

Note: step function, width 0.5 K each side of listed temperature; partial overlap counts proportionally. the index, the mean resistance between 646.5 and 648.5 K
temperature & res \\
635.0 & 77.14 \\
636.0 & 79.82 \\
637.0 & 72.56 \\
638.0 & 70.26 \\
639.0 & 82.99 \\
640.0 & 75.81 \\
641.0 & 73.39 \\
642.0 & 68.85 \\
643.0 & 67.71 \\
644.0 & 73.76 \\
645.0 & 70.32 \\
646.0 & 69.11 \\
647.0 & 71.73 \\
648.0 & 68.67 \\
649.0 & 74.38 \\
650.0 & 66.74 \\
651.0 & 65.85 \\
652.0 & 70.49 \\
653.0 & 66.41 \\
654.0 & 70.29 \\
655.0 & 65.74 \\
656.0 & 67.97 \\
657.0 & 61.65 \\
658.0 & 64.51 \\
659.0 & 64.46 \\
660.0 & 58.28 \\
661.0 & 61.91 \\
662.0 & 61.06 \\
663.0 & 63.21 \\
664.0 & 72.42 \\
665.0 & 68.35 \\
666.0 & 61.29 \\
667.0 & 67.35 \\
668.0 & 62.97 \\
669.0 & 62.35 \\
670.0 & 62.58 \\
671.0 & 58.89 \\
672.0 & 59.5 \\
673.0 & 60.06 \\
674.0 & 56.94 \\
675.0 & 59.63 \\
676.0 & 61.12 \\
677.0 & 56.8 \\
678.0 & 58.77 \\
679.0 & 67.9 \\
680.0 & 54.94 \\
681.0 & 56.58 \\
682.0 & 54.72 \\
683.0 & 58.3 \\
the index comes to 70.2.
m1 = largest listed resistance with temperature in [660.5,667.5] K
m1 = 72.42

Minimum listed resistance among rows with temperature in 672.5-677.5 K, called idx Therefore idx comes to 56.8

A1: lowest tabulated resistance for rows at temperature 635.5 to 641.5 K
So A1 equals 70.26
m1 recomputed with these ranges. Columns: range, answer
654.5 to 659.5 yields 67.97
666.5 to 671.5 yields 67.35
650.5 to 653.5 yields 70.49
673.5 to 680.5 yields 67.9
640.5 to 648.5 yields 73.76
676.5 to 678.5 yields 58.77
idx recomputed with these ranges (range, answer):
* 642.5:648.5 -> 67.71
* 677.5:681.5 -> 54.94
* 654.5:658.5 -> 61.65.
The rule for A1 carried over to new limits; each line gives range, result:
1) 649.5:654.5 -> 65.85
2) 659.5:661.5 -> 58.28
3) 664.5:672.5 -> 58.89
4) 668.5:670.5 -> 62.35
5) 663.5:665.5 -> 68.35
